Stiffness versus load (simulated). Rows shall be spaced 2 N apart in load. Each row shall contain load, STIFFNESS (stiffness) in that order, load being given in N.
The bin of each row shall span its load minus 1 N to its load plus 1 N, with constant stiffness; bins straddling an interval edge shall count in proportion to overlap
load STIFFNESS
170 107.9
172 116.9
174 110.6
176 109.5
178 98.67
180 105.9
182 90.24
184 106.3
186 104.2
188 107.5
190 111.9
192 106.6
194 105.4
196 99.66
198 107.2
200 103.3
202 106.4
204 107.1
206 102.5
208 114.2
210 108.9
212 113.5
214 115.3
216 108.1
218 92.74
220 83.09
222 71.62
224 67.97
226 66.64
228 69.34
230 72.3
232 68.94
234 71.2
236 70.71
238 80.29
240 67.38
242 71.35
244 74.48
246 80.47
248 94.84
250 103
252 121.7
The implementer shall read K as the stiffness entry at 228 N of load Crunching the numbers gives 69.34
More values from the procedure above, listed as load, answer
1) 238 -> 80.29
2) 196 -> 99.66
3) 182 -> 90.24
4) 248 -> 94.84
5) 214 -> 115.3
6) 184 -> 106.3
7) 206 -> 102.5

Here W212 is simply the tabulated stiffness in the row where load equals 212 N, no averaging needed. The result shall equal 113.5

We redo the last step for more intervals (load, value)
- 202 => 106.4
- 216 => 108.1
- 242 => 71.35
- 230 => 72.3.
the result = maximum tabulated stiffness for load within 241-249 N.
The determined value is 94.84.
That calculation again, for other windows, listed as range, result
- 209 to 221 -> 115.3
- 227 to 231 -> 72.3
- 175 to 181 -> 109.5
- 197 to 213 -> 114.2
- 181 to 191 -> 111.9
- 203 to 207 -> 107.1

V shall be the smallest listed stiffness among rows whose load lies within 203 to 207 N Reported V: 102.5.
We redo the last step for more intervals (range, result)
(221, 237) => 66.64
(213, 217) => 108.1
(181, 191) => 90.24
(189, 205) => 99.66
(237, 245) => 67.38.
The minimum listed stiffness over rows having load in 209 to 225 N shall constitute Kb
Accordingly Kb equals 67.97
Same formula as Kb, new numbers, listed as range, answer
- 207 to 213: 108.9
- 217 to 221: 83.09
